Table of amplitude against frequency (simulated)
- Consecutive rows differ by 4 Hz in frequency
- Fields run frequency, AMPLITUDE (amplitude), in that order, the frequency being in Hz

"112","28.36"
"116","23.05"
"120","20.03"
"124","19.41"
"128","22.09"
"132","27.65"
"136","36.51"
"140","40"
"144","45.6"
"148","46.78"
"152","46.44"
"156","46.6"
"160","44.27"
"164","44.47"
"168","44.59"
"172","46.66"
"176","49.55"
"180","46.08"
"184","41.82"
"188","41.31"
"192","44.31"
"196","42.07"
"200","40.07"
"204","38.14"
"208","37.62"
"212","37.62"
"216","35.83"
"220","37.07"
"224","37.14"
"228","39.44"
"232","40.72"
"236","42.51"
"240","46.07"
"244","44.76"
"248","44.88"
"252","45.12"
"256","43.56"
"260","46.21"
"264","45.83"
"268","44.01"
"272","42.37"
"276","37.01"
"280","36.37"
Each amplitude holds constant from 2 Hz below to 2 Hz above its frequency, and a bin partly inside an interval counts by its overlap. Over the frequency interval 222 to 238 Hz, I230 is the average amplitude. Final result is 40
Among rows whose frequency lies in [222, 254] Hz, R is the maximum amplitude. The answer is 46.07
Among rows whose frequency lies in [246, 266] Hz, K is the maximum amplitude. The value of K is 46.21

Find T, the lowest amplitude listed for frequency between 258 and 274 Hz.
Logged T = 42.37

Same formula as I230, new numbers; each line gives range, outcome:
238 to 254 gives 45.2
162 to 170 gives 44.5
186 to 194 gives 42.8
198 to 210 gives 38.6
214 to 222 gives 36.5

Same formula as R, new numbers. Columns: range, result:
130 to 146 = 45.6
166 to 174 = 46.66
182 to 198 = 44.31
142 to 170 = 46.78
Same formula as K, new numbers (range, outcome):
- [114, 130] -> 23.05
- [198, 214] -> 40.07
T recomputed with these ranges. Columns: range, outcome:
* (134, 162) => 36.51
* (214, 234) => 35.83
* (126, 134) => 22.09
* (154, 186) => 41.82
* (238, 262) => 43.56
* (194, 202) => 40.07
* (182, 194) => 41.31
